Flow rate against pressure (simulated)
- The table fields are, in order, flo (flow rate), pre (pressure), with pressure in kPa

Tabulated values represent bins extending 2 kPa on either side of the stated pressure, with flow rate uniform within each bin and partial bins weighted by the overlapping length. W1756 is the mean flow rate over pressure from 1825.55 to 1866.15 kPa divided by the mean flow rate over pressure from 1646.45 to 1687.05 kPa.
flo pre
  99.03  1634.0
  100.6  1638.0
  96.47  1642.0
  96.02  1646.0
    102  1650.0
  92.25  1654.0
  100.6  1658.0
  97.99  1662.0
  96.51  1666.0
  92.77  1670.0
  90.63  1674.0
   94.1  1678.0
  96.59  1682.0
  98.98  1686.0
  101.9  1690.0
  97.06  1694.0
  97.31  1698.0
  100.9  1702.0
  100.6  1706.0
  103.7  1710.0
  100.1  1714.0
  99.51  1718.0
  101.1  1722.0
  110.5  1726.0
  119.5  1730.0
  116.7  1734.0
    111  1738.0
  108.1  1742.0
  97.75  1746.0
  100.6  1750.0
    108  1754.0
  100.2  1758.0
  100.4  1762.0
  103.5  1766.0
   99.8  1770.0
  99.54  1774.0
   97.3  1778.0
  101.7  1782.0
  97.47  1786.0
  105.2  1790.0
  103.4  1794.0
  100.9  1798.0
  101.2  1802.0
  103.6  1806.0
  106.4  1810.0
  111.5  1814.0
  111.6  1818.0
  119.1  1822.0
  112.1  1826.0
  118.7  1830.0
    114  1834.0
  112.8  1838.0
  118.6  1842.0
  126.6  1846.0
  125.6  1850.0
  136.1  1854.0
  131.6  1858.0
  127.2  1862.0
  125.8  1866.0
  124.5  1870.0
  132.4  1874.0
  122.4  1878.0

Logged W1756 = 1.28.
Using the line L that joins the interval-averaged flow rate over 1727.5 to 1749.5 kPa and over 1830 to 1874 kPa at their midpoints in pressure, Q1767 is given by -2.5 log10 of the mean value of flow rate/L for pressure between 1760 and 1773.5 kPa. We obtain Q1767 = 0.127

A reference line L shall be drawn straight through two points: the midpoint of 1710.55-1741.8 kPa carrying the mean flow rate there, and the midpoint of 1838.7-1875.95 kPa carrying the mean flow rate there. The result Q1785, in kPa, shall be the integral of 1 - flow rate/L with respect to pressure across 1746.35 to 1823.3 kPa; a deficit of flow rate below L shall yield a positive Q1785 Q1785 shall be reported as 8.7 kPa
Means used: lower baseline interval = 108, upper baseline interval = 127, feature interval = 103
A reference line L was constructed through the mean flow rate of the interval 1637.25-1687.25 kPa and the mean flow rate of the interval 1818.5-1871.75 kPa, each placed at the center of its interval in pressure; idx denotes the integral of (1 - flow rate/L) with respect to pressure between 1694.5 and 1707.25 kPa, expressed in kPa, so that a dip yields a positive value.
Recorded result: 0.3 kPa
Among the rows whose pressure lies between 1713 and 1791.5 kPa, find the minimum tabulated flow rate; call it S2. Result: 97.3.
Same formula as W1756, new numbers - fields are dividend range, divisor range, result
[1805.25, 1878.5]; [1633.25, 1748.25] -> 1.19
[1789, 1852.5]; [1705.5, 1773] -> 1.07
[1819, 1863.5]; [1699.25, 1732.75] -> 1.16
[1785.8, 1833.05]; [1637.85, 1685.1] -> 1.12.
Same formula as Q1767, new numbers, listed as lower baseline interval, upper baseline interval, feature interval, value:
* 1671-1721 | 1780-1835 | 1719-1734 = -0.10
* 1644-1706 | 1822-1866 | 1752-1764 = 0.07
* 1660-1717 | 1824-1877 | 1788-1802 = 0.12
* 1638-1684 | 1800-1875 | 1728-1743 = -0.08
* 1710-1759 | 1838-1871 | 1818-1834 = 0.05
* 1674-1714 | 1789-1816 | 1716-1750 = -0.07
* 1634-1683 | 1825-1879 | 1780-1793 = 0.13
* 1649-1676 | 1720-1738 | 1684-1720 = 0.06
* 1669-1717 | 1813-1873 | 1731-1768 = 0.01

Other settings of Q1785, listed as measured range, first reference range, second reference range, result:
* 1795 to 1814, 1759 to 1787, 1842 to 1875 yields 1.1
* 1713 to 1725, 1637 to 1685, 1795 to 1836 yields 0.0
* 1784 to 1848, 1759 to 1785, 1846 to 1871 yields 2.5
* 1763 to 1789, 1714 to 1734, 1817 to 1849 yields 2.8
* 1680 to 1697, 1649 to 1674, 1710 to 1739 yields 0.5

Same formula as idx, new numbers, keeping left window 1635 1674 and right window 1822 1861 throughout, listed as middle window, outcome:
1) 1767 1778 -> 1.3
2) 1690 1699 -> 0.4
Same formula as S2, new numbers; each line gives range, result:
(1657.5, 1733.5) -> 90.63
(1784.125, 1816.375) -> 97.47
